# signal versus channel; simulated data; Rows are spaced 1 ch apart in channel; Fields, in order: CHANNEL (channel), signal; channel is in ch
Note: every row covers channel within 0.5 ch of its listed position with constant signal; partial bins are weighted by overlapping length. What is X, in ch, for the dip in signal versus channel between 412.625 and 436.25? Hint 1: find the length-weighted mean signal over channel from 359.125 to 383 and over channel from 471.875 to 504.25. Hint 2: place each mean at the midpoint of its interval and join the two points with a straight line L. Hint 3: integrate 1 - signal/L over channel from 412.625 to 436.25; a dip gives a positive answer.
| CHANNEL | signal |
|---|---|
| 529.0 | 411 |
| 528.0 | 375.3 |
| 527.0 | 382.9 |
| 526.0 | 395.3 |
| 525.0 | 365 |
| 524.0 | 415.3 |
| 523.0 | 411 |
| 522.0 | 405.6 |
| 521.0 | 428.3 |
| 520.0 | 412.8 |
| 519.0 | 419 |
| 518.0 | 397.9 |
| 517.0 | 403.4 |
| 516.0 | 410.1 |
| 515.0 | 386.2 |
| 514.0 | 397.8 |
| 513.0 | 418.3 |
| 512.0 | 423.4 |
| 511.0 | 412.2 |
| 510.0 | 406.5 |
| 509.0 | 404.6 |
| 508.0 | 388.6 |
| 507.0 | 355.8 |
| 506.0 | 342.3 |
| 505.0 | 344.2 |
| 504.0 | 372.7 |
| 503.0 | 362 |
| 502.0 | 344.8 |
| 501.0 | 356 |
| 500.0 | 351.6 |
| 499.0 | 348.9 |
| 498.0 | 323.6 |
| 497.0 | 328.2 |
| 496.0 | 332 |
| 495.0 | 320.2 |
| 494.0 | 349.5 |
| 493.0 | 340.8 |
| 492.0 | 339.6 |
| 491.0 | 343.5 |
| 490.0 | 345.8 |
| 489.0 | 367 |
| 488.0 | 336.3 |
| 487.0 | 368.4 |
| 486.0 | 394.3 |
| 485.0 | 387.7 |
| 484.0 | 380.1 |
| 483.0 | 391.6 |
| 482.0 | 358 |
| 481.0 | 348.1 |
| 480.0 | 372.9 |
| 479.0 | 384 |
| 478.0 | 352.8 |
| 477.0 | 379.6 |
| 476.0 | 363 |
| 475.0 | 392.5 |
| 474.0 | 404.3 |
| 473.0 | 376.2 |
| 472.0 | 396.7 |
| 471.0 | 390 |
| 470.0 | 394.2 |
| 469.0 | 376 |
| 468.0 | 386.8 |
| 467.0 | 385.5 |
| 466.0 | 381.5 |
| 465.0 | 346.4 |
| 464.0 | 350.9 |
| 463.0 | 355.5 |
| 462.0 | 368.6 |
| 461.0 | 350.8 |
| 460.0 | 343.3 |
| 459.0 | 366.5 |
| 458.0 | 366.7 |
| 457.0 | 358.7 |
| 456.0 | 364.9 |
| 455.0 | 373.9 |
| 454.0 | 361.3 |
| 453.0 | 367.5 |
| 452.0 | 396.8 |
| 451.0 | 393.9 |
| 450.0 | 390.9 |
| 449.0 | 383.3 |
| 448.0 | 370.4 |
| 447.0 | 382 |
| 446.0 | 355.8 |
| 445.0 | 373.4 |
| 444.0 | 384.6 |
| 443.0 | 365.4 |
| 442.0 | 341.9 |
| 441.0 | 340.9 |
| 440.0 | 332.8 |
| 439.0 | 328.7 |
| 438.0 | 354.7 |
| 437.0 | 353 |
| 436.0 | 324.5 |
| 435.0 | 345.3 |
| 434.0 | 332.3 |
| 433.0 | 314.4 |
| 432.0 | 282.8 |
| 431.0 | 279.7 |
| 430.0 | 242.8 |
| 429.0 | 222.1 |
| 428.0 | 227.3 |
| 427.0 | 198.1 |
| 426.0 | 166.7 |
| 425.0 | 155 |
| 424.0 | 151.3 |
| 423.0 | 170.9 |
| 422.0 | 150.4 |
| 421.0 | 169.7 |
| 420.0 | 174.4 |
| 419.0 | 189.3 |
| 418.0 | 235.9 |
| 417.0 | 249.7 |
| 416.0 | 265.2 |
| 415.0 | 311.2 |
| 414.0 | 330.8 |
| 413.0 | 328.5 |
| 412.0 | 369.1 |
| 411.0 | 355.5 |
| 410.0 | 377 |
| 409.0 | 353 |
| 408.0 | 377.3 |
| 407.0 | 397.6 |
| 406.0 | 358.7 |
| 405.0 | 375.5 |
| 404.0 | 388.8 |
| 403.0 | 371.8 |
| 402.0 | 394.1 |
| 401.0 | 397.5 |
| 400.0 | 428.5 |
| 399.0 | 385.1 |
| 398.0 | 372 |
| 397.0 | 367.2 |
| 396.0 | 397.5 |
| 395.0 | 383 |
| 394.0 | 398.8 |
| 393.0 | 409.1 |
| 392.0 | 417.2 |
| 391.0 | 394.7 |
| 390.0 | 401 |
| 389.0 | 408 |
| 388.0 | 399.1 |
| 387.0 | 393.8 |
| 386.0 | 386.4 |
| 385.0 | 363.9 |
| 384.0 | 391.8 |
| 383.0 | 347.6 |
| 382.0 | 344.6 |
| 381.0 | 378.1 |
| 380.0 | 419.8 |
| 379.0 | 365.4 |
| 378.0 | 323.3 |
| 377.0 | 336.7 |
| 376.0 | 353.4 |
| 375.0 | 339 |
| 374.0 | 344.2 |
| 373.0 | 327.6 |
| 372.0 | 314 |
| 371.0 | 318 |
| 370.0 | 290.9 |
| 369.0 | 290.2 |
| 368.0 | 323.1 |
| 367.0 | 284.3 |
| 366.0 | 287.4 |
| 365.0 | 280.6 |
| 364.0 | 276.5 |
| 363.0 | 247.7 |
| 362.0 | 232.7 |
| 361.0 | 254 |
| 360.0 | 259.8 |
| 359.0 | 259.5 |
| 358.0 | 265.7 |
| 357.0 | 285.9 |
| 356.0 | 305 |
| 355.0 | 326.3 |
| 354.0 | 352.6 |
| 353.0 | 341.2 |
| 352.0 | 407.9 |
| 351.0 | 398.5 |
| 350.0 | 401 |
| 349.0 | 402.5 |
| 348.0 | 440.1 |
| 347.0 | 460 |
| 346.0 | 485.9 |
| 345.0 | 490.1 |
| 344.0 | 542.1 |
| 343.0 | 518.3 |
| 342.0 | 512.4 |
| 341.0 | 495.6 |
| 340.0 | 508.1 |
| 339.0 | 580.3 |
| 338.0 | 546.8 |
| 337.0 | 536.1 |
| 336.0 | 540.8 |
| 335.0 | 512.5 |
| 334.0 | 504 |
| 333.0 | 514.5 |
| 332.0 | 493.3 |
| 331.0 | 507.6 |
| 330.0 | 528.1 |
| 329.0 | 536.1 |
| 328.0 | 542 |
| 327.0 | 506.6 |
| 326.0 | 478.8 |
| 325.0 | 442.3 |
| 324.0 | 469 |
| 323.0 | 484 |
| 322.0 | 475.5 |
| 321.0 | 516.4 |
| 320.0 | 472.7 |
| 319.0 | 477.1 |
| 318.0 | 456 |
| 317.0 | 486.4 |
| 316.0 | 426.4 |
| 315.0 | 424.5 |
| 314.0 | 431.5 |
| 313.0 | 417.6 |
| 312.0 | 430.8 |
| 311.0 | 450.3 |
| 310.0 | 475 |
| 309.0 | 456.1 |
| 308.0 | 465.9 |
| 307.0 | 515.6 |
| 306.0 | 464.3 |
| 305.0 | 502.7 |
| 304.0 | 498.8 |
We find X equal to 6.6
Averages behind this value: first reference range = 313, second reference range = 360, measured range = 241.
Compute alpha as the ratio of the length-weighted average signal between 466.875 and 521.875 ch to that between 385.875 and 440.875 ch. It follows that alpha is 1.17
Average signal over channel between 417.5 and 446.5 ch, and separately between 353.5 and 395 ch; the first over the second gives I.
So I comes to 0.81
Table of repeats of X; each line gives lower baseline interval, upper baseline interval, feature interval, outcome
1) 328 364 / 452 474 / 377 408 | 1.6 ch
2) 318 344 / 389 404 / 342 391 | 9.9 ch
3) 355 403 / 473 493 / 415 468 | 7.1 ch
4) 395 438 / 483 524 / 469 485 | -1.2 ch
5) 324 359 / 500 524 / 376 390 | 2.2 ch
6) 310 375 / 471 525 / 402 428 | 7.7 ch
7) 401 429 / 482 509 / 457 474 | -2.2 ch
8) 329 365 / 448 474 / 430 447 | 2.0 ch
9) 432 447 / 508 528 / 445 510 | 1.2 ch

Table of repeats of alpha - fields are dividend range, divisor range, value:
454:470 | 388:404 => 0.93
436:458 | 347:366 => 1.13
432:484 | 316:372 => 0.87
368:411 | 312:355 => 0.78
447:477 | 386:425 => 1.12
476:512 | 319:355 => 0.75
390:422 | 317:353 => 0.70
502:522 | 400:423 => 1.25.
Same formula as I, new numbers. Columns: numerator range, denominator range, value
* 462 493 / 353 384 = 1.19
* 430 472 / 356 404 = 1.04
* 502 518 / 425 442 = 1.35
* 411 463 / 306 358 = 0.66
